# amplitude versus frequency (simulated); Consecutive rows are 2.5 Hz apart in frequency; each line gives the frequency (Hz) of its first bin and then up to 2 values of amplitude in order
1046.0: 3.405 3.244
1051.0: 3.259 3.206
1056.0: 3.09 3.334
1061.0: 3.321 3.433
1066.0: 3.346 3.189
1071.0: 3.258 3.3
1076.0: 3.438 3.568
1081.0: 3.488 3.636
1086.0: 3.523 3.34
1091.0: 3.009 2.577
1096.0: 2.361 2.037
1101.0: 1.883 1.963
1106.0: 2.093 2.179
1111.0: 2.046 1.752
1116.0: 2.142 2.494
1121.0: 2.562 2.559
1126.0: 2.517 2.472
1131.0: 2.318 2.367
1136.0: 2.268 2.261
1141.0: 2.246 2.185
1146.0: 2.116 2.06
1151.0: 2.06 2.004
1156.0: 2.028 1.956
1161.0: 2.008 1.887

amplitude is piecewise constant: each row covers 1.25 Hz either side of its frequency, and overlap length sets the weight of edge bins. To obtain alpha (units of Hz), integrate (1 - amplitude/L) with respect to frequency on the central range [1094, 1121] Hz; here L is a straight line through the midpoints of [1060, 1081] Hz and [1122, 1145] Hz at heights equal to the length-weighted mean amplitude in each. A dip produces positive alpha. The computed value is 6.2 Hz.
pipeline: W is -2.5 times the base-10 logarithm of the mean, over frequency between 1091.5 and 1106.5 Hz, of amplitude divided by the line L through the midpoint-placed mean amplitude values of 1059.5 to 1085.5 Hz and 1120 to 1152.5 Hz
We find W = 0.32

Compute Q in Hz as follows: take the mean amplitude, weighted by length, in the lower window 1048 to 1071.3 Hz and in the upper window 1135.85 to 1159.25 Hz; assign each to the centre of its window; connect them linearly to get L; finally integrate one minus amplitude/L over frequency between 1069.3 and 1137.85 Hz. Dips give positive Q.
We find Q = 1.8 Hz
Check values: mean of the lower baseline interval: 3.27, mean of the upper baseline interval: 2.11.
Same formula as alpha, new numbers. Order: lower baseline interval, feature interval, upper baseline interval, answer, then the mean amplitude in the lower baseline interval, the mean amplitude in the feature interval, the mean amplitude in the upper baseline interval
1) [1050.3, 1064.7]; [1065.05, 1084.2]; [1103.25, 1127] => -2.83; 3.27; 3.4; 2.24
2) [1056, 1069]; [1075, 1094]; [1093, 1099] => -4.87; 3.31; 3.35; 2.33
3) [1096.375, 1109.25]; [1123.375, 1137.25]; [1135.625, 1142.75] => -1.29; 2.05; 2.41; 2.25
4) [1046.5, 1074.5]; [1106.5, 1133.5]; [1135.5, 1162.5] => 1.89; 3.27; 2.3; 2.1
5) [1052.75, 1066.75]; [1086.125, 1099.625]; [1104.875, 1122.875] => -0.56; 3.29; 2.74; 2.19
